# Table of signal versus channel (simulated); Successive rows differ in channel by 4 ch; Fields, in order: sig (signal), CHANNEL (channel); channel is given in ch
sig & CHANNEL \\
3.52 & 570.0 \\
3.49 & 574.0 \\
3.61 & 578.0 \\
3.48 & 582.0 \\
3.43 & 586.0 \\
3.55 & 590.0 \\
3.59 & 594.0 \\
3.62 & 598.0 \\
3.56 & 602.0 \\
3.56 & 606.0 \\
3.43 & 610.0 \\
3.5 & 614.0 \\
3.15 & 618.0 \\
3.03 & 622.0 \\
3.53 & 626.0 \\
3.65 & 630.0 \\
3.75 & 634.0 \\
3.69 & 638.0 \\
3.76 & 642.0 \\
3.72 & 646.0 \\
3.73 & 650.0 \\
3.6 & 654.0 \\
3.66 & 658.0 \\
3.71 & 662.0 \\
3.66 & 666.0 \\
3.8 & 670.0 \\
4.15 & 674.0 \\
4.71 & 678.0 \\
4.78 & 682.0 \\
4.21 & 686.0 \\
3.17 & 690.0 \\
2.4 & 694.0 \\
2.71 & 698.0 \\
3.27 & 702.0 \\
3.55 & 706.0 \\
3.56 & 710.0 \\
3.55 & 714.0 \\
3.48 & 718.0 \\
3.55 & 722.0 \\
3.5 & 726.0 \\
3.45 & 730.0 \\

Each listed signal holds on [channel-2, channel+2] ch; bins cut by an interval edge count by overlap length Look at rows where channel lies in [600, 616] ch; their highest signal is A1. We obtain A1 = 3.56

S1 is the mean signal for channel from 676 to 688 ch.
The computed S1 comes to 4.57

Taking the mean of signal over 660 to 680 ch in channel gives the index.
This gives 4.01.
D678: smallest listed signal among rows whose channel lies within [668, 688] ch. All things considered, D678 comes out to 3.8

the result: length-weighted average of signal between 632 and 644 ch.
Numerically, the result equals 3.73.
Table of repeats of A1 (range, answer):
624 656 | 3.76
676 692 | 4.78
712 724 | 3.55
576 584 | 3.61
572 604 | 3.62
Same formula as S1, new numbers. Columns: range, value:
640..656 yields 3.7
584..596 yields 3.52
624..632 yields 3.59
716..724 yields 3.51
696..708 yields 3.18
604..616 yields 3.5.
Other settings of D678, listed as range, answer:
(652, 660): 3.6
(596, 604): 3.56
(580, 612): 3.43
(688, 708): 2.4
